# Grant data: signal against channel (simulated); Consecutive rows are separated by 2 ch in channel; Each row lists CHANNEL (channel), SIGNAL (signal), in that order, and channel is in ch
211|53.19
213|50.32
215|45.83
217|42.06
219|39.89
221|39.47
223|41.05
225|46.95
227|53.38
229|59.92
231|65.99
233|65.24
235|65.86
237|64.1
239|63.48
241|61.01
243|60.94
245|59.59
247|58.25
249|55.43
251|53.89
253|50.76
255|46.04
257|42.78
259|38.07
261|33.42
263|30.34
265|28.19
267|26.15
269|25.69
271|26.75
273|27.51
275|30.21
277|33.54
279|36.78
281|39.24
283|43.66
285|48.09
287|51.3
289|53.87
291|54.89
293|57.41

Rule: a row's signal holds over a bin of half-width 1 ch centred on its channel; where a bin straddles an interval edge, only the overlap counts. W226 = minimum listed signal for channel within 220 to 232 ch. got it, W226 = 39.47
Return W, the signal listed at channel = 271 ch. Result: 26.75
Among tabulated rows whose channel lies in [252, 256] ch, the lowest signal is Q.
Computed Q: 46.04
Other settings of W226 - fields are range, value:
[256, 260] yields 38.07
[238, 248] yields 58.25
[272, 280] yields 27.51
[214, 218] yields 42.06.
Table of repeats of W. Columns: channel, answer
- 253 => 50.76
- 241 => 61.01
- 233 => 65.24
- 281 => 39.24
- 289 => 53.87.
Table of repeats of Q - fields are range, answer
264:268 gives 26.15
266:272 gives 25.69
